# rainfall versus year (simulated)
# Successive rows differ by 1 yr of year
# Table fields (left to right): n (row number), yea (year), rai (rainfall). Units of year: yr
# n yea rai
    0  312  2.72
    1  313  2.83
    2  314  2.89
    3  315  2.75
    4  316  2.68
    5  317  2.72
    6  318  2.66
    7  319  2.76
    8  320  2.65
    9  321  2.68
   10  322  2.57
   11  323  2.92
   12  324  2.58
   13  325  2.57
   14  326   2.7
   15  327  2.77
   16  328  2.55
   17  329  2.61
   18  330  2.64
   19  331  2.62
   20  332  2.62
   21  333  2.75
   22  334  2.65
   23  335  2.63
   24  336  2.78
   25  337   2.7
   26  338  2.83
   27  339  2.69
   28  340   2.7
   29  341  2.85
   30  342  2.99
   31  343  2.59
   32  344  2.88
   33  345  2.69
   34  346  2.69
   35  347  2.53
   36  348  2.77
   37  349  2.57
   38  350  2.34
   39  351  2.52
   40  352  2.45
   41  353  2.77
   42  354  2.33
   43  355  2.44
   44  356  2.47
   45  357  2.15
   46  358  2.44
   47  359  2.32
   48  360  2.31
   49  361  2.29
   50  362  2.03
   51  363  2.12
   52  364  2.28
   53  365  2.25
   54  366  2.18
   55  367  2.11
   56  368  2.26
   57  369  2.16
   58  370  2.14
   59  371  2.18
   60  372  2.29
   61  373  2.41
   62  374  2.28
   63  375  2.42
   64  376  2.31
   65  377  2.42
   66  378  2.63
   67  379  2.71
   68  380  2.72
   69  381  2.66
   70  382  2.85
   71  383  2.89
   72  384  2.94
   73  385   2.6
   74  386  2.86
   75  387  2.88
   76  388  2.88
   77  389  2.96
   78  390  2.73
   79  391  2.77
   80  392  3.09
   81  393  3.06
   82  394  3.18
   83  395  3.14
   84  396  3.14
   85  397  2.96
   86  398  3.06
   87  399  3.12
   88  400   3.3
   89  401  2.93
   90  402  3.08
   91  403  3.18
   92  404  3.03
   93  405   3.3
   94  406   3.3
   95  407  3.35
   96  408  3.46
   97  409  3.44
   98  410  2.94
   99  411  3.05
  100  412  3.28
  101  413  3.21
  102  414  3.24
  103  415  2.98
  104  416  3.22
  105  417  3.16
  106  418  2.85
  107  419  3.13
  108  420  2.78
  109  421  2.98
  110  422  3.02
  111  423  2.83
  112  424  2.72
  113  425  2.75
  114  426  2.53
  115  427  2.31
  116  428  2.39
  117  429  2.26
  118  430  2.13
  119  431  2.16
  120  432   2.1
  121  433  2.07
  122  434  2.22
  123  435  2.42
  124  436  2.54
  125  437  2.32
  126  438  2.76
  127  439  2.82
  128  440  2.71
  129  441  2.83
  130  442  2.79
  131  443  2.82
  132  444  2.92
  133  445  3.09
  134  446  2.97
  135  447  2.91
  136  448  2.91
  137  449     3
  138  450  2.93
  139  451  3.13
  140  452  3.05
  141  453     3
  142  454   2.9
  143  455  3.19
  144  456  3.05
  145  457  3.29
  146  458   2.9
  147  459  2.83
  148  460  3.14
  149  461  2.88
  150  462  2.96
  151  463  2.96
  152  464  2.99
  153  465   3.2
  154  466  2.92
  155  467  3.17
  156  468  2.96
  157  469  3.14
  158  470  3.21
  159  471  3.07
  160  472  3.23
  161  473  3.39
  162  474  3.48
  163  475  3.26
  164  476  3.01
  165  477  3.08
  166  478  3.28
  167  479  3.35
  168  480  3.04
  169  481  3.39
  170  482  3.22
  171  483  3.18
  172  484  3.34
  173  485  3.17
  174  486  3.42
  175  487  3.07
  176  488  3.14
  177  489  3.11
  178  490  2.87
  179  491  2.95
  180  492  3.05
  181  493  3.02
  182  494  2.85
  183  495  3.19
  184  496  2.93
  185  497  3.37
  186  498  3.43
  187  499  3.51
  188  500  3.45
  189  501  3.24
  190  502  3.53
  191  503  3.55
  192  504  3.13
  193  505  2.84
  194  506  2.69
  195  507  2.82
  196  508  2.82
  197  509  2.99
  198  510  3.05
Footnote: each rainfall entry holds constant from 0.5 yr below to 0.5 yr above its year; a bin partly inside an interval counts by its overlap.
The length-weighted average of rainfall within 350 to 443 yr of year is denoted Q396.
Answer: 2.69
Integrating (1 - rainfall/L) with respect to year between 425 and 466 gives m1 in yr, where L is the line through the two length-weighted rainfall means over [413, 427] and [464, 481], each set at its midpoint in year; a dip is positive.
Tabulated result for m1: 3.9 yr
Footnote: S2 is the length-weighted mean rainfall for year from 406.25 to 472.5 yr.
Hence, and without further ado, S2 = 2.89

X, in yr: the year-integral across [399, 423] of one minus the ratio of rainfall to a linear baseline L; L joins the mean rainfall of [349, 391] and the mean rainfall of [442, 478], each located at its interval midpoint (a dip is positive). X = -3.5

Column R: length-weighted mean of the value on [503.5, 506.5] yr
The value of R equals 2.89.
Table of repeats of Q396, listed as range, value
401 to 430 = 2.98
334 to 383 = 2.49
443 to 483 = 3.08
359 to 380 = 2.3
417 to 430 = 2.71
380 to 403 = 2.96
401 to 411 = 3.21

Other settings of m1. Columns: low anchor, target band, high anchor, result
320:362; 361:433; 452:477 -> 1.8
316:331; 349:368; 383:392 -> 3.0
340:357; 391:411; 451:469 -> -2.4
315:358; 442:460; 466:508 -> 0.3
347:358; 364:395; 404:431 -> 0.9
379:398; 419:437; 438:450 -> 2.5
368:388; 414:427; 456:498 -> -0.5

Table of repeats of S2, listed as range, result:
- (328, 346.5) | 2.71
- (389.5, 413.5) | 3.13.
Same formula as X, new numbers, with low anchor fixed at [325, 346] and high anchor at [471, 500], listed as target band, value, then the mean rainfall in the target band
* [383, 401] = -0.5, 2.98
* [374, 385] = 0.8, 2.64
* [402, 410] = -0.9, 3.26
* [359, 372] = 2.8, 2.2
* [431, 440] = 1.8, 2.41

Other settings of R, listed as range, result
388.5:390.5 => 2.84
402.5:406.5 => 3.2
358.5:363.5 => 2.21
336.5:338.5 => 2.77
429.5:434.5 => 2.14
